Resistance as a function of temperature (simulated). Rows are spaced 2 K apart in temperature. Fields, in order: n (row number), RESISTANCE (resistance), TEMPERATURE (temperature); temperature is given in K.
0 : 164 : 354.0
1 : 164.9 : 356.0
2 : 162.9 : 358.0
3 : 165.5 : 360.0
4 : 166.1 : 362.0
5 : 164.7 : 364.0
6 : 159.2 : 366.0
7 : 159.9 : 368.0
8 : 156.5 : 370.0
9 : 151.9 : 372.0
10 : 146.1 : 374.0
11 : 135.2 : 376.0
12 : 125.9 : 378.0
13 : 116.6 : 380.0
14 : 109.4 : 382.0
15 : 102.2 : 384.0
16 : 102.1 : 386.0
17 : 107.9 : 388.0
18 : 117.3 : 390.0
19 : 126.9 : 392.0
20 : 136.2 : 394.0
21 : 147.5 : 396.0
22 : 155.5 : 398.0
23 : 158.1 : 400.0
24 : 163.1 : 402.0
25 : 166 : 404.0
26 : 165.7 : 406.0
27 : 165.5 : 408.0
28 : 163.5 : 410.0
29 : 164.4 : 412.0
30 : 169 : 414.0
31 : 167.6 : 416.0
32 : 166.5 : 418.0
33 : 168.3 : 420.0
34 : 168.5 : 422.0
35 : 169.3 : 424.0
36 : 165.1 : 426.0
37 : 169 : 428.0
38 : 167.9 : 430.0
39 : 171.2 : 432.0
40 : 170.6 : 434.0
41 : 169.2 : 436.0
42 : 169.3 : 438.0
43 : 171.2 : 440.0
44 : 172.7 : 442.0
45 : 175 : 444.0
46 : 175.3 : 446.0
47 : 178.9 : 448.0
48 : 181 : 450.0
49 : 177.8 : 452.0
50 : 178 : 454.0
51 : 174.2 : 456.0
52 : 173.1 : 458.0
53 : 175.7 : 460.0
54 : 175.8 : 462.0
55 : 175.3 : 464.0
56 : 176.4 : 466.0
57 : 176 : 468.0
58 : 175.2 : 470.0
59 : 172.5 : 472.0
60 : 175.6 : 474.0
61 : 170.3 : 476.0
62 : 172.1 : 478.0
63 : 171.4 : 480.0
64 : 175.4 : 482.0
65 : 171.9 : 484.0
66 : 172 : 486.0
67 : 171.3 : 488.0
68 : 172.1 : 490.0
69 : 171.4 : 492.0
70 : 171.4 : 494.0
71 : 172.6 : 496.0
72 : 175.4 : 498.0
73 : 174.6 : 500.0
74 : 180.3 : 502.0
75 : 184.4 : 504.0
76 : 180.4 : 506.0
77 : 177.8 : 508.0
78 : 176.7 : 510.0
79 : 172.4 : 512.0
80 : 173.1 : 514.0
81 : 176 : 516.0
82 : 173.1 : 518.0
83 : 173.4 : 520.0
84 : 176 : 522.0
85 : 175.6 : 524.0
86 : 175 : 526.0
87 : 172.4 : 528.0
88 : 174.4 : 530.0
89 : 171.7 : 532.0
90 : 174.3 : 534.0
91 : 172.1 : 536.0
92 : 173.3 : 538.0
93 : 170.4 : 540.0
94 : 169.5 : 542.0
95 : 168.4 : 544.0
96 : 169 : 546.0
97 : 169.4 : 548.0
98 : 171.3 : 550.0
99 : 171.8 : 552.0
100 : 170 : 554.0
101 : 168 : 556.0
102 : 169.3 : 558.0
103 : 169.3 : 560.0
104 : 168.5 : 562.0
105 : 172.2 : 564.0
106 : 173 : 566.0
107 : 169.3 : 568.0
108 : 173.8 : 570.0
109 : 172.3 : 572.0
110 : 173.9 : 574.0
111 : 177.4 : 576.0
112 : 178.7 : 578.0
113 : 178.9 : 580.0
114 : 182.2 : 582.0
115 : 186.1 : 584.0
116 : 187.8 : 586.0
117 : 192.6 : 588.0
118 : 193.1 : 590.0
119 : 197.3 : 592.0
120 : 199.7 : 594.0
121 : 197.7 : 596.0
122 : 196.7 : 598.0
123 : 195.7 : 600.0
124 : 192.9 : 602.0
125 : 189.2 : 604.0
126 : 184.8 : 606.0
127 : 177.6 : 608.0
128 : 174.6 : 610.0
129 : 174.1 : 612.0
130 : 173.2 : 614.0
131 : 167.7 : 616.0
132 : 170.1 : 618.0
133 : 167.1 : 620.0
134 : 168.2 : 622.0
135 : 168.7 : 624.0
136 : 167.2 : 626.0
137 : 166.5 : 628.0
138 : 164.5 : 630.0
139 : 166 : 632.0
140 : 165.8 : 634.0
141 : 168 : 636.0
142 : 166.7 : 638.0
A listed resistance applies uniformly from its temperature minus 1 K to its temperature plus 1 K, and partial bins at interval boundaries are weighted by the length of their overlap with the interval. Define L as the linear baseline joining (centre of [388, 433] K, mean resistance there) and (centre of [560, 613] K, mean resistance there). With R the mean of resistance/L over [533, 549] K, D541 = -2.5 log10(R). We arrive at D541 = 0.04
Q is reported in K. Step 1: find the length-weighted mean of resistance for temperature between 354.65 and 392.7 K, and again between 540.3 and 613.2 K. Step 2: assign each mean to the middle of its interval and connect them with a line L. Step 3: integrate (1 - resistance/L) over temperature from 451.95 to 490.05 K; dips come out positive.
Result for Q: -3.8 K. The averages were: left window 139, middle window 174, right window 179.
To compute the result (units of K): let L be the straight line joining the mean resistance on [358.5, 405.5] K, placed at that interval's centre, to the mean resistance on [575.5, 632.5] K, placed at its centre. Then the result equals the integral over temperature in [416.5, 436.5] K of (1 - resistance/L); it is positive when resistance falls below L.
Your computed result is -2.58 K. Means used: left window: 141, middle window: 169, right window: 181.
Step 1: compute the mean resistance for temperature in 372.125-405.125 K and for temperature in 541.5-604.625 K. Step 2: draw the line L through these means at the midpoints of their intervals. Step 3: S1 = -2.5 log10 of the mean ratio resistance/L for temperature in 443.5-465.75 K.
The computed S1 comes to -0.18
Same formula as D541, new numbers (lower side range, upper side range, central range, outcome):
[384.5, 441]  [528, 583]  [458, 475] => -0.081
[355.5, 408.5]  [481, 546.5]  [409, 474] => -0.096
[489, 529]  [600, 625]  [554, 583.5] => 0.016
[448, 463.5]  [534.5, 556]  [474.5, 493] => 0.016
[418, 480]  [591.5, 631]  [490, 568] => 0.019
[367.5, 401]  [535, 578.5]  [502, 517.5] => -0.107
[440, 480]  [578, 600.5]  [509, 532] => 0.050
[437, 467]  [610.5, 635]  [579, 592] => -0.108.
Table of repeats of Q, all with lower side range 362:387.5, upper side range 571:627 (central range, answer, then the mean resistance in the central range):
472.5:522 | -4.09 K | 174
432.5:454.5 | -3.51 K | 174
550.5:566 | 0.29 K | 170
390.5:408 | -1.32 K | 152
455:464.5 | -1.31 K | 175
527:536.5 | -0.28 K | 173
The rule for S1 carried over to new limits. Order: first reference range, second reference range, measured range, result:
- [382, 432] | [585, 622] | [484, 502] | -0.04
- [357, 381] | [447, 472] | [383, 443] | 0.05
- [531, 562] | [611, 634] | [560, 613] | -0.08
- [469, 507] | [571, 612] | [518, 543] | 0.04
